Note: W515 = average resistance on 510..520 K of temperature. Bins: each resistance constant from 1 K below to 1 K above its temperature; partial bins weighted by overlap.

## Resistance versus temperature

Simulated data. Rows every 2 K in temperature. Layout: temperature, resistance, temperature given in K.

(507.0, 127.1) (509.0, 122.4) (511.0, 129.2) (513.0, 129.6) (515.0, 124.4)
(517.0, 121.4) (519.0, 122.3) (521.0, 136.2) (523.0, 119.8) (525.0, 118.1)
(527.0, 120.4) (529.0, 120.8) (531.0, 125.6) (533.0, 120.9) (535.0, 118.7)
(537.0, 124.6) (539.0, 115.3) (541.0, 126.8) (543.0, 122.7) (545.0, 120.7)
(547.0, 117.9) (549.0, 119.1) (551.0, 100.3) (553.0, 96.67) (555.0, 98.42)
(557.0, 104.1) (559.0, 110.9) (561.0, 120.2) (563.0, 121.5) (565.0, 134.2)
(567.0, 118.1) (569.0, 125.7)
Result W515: 125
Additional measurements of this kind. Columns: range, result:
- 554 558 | 101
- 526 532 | 122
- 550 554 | 98.5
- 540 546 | 123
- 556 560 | 108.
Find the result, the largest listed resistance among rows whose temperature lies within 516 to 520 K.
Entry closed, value 122.3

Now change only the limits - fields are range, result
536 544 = 126.8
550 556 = 100.3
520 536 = 136.2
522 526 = 119.8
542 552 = 122.7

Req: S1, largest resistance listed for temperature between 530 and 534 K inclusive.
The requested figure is 125.6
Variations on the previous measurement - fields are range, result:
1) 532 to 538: 124.6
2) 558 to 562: 120.2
